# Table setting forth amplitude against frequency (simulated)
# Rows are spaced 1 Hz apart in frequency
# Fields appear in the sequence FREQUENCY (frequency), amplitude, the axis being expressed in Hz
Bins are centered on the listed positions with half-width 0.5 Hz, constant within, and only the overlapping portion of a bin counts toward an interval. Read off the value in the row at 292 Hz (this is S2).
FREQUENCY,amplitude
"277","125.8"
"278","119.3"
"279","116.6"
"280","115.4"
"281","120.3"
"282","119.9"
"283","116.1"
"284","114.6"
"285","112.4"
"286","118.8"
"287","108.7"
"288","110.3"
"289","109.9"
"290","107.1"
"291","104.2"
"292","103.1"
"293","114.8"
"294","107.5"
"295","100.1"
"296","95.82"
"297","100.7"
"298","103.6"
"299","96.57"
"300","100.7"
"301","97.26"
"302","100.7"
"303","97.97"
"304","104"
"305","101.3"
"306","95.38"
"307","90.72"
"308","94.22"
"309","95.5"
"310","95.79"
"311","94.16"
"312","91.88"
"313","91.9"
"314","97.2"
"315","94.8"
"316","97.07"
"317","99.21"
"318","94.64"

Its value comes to 103.1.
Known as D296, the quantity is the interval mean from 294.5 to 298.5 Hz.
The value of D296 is 100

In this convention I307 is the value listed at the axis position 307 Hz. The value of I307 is 90.72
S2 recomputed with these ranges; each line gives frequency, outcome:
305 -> 101.3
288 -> 110.3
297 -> 100.7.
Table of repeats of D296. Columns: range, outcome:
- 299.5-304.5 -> 100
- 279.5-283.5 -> 118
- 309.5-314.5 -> 94.2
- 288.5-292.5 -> 106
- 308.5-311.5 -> 95.2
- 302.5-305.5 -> 101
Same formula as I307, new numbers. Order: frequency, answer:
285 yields 112.4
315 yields 94.8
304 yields 104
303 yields 97.97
